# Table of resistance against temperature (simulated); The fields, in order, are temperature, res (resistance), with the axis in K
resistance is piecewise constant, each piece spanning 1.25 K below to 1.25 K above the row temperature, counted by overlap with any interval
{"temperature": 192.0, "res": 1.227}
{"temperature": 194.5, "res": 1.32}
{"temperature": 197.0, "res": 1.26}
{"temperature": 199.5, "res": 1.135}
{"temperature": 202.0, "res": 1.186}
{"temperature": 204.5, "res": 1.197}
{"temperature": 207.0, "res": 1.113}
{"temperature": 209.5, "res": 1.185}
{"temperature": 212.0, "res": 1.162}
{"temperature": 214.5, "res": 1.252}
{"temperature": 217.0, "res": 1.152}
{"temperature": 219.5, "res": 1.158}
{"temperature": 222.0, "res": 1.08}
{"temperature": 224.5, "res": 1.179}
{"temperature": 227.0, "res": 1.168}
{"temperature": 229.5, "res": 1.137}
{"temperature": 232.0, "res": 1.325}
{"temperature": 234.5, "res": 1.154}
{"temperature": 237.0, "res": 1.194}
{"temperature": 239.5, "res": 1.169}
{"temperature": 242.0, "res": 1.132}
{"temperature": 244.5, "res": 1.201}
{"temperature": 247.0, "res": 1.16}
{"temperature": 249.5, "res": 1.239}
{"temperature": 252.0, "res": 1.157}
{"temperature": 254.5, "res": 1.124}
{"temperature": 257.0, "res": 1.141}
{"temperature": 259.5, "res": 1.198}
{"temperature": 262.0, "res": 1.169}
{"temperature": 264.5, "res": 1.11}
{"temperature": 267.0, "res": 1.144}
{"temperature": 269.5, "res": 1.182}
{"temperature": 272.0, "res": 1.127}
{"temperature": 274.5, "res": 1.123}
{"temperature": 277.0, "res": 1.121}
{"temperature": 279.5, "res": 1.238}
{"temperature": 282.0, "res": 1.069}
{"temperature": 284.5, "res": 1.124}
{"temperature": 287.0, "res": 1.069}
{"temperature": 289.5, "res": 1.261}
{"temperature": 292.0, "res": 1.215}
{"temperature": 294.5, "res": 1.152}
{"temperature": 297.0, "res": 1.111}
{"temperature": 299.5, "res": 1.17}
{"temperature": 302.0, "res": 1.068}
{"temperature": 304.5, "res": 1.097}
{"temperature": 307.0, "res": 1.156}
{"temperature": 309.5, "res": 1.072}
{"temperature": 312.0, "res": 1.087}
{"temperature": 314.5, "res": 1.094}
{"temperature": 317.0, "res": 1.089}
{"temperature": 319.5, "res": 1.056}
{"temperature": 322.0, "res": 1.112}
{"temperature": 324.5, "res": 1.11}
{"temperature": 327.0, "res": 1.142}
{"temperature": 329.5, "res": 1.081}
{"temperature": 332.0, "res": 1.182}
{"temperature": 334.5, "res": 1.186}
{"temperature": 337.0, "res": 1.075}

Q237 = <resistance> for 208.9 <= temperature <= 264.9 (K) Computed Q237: 1.17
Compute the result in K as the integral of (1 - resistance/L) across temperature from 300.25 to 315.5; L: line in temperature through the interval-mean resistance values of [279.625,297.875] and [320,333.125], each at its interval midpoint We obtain 0.5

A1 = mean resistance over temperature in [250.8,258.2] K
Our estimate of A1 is 1.14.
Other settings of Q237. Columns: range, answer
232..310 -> 1.15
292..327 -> 1.11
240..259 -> 1.17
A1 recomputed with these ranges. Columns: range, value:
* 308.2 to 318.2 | 1.09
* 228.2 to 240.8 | 1.2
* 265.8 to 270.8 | 1.16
